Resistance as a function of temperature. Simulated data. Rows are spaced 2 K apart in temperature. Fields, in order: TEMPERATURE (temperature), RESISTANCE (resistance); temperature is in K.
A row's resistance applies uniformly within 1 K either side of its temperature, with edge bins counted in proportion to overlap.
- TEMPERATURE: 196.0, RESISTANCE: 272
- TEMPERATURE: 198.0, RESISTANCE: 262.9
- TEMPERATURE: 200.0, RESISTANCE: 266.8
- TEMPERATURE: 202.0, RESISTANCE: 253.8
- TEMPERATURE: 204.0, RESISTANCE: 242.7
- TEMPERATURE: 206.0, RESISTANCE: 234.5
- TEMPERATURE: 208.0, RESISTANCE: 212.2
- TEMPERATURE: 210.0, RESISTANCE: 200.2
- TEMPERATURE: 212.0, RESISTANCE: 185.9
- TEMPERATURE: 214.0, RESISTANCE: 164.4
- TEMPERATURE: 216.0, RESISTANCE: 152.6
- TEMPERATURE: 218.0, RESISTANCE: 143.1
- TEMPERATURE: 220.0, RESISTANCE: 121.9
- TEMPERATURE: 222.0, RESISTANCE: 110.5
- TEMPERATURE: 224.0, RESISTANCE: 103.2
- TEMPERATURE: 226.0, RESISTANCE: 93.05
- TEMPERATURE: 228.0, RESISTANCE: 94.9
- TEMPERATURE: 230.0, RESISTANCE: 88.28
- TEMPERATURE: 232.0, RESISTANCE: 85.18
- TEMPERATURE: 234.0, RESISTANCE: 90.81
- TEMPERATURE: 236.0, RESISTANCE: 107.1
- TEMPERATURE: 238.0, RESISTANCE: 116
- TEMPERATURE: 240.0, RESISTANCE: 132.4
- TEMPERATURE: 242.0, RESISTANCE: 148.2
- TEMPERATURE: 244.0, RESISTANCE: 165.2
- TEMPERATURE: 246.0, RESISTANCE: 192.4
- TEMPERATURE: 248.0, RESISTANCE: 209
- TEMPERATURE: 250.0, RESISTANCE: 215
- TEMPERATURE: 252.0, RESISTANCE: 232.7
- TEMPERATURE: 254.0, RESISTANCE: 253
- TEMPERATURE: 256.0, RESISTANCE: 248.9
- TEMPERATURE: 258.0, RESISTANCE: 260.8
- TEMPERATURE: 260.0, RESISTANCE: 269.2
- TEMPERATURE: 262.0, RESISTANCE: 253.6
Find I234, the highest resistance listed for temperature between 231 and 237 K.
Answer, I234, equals 107.1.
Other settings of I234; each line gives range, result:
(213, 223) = 164.4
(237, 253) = 232.7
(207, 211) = 212.2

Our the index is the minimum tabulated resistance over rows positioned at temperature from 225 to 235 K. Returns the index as 85.18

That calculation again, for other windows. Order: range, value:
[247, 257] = 209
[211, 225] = 103.2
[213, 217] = 152.6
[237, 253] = 116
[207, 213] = 185.9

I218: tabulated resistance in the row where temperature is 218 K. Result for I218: 143.1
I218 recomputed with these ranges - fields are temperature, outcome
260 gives 269.2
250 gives 215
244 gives 165.2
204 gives 242.7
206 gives 234.5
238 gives 116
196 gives 272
